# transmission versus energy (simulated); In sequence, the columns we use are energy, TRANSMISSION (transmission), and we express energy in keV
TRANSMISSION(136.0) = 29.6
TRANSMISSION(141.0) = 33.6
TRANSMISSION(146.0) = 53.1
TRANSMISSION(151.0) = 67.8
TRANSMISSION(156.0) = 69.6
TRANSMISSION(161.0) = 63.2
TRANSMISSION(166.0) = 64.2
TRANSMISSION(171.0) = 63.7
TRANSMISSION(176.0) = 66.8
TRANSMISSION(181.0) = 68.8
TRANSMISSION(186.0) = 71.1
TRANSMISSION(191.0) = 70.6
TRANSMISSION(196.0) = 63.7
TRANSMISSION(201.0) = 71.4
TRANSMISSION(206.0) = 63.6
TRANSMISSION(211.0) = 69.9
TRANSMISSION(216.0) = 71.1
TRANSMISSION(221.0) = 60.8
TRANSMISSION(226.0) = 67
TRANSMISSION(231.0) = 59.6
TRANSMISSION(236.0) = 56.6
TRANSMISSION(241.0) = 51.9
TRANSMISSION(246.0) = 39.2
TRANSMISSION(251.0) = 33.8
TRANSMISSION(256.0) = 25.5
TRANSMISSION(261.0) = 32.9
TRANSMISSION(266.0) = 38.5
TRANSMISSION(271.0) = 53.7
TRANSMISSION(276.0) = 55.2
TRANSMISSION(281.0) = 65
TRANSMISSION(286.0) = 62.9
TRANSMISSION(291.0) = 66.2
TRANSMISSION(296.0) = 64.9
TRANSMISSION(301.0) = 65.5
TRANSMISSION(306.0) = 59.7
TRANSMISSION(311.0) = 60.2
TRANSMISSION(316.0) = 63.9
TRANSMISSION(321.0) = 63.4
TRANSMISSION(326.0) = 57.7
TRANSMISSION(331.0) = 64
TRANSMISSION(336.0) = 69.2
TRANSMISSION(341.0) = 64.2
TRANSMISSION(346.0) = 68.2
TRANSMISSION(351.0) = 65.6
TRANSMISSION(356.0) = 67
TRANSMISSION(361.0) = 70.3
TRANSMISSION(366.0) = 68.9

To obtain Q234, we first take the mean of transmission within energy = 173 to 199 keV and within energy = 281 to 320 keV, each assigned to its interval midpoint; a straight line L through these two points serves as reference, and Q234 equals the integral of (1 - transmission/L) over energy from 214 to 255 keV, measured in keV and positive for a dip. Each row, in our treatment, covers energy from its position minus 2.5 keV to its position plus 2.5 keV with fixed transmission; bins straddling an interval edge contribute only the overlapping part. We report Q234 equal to 7.8 keV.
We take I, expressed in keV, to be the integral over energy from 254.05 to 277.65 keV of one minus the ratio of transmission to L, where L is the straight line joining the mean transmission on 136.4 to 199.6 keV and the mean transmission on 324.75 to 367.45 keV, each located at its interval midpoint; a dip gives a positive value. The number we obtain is 8.6 keV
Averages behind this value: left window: 62.1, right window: 66.3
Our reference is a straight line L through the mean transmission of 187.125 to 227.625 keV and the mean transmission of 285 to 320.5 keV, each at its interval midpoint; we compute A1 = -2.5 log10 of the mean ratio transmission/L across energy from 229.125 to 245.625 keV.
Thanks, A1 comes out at 0.226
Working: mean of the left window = 67.4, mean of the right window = 63.4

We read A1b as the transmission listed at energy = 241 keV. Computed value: 51.9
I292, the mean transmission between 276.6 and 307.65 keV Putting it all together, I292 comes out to 63.6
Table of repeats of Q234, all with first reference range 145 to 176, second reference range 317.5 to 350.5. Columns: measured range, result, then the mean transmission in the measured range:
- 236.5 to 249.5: 3.6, 46.3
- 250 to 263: 6.9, 30.3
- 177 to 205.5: -1.9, 68.6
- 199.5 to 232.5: -0.9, 66.2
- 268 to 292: 1.7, 59.8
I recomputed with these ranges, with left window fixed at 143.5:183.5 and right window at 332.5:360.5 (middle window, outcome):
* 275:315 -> 2.1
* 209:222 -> -0.5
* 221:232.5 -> 0.4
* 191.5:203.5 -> -0.5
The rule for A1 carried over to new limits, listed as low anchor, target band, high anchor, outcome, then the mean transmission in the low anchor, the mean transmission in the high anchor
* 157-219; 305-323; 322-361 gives 0.065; 67.3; 65.4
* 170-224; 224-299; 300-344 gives 0.255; 67.5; 63.1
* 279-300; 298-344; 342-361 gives 0.048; 64.8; 67.2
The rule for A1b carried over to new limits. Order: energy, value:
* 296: 64.9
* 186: 71.1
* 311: 60.2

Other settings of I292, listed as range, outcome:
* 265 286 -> 55.3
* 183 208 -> 68.2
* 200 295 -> 54.9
